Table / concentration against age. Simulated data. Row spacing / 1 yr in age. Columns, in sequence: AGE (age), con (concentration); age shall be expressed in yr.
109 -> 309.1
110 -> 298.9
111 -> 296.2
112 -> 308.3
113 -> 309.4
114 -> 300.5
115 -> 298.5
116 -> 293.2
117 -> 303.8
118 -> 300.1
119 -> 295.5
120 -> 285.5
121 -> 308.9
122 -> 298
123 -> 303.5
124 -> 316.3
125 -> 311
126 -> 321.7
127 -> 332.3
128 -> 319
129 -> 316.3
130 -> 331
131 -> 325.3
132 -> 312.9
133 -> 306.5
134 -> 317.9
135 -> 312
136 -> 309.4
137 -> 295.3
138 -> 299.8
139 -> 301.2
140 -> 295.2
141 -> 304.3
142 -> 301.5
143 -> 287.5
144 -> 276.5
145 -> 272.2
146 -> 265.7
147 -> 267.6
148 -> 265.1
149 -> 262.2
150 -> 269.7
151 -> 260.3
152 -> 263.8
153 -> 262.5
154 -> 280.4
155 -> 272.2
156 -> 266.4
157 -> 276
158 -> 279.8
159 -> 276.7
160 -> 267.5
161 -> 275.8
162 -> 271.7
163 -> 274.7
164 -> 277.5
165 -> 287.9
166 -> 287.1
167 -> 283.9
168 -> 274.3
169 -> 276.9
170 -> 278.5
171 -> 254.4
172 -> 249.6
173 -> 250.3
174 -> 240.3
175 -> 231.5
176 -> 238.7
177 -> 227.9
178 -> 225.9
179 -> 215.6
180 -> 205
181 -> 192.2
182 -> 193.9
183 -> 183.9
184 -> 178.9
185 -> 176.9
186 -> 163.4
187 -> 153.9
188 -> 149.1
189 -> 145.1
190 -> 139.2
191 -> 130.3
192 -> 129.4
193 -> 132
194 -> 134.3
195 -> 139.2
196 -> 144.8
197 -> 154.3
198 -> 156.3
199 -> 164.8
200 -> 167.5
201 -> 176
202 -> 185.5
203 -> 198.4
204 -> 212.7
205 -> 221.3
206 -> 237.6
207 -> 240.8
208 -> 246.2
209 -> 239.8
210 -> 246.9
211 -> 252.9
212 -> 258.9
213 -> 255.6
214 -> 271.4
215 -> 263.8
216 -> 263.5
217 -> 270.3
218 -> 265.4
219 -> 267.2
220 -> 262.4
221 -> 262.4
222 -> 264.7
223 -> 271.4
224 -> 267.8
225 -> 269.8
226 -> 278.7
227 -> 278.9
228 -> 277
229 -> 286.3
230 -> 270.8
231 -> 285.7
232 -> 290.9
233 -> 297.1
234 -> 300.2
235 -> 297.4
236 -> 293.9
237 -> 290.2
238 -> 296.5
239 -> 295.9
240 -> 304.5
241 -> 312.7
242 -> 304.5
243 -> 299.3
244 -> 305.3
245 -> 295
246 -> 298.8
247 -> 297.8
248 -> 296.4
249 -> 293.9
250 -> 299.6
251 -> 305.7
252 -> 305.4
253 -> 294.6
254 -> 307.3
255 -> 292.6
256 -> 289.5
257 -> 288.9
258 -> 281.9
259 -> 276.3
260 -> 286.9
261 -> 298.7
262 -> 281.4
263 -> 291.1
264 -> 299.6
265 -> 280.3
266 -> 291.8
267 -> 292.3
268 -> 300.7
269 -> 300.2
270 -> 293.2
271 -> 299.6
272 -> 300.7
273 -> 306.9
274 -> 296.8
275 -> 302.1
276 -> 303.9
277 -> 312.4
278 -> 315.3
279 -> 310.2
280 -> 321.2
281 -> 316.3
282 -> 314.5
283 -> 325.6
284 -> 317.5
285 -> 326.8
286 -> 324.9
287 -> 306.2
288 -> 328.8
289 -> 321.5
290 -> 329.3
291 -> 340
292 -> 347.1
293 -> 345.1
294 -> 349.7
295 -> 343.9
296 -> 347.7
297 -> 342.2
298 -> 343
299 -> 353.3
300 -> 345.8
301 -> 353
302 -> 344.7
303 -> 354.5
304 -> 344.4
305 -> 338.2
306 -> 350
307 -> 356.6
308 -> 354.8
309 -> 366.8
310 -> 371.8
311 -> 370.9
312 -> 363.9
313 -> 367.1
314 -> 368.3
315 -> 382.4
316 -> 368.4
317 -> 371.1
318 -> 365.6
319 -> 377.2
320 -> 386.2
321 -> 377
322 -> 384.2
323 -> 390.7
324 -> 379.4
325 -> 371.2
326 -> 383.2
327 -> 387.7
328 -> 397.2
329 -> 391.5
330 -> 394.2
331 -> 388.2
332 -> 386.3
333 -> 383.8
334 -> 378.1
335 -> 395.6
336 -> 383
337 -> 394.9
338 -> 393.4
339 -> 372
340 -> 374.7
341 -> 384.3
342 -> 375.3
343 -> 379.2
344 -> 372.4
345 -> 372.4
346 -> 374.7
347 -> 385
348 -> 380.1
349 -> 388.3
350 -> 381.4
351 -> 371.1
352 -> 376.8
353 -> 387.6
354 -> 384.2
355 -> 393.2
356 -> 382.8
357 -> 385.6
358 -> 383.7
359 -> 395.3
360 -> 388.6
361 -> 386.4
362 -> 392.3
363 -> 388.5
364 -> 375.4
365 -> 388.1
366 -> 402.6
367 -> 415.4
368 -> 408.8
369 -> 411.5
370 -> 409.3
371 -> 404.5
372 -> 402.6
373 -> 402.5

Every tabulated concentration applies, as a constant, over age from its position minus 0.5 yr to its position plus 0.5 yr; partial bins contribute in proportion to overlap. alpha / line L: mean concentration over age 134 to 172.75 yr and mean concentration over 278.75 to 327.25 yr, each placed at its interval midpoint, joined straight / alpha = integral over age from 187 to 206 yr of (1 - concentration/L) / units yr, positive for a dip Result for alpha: 8.8 yr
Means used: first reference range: 279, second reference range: 352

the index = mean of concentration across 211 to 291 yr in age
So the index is 294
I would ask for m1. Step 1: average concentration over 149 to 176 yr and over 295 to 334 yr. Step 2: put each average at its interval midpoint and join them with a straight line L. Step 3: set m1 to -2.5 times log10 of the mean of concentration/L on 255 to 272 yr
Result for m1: 0.15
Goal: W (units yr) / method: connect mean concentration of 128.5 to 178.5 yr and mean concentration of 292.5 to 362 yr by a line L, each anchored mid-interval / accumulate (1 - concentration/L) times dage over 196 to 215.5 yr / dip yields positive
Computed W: 5.76 yr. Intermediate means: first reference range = 278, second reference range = 373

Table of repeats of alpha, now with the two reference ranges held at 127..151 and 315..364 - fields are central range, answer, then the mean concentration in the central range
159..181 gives 3.8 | 256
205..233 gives 5.6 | 265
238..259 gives 2.8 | 298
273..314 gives 3.0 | 337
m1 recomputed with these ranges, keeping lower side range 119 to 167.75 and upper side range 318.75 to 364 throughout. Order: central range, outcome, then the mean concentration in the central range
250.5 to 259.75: 0.170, 293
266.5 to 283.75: 0.152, 307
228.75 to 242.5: 0.136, 295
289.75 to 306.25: 0.055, 346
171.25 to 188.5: 0.439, 205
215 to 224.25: 0.223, 266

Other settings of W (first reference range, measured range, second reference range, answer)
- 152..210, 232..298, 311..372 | -0.4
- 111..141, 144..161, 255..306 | 2.2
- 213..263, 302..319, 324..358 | -0.4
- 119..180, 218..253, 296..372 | 4.1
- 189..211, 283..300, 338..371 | -1.8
